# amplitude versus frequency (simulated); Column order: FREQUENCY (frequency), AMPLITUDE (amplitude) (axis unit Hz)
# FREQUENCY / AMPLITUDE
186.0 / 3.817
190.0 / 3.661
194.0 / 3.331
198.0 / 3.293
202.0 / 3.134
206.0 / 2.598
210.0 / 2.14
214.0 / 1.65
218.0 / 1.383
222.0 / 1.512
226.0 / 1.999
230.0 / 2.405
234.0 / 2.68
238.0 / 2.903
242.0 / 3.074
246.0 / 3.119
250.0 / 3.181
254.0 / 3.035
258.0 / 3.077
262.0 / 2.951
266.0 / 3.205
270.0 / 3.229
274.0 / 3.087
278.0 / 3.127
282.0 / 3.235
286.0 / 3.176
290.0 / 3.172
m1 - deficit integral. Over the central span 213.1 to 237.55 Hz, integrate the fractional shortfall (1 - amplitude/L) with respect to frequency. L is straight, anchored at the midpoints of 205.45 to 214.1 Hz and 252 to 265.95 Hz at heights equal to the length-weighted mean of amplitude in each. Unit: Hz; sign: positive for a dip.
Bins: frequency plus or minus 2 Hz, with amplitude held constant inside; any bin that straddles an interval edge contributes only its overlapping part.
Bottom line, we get 4.47 Hz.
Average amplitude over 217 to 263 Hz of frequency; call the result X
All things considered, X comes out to 2.63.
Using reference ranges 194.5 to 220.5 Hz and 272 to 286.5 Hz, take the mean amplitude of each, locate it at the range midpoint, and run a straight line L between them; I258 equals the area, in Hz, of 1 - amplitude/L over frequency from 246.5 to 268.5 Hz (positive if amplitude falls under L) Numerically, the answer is -1.28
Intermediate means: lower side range 2.41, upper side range 3.15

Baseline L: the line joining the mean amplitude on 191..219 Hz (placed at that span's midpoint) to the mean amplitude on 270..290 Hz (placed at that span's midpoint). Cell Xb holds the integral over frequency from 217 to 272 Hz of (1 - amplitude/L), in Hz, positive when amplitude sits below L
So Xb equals 3.6 Hz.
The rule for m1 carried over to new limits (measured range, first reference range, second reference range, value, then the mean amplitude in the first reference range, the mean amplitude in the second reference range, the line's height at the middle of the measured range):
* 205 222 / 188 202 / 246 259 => 7.5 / 3.39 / 3.1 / 3.29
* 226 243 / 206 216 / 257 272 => -0.9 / 2.04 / 3.12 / 2.51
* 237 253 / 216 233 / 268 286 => -4.7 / 1.88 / 3.17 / 2.38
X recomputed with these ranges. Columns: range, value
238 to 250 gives 3.08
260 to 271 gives 3.12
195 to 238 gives 2.33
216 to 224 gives 1.45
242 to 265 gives 3.08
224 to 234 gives 2.3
